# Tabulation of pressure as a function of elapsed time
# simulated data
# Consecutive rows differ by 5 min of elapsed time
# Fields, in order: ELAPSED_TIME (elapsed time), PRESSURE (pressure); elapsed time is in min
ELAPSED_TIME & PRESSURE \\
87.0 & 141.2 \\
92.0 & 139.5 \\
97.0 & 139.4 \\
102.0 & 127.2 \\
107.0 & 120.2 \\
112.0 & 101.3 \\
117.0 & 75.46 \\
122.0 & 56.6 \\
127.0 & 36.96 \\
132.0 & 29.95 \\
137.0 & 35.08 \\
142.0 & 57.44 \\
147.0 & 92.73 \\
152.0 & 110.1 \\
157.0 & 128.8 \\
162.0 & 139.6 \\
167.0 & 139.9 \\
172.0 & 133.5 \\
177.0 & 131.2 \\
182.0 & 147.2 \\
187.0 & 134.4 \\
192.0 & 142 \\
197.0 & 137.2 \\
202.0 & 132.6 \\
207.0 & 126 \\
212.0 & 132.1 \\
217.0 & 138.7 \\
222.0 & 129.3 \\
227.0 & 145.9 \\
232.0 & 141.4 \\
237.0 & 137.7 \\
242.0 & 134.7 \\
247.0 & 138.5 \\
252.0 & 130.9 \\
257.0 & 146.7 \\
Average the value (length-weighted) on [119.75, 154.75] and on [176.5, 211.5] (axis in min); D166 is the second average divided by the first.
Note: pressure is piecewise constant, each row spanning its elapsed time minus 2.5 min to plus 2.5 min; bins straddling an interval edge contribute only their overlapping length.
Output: 2.3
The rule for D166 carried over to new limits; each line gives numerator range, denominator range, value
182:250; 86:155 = 1.53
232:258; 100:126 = 1.49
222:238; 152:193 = 1.04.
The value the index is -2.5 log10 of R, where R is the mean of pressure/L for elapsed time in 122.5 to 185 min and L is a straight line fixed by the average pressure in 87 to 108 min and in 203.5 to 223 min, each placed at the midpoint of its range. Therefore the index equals 0.334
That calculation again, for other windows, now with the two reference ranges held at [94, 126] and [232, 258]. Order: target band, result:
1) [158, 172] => -0.19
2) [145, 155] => 0.09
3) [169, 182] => -0.14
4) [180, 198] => -0.15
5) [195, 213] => -0.05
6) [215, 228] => -0.05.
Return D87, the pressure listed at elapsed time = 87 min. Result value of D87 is 141.2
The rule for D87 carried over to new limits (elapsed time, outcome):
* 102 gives 127.2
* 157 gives 128.8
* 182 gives 147.2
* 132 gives 29.95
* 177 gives 131.2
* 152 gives 110.1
